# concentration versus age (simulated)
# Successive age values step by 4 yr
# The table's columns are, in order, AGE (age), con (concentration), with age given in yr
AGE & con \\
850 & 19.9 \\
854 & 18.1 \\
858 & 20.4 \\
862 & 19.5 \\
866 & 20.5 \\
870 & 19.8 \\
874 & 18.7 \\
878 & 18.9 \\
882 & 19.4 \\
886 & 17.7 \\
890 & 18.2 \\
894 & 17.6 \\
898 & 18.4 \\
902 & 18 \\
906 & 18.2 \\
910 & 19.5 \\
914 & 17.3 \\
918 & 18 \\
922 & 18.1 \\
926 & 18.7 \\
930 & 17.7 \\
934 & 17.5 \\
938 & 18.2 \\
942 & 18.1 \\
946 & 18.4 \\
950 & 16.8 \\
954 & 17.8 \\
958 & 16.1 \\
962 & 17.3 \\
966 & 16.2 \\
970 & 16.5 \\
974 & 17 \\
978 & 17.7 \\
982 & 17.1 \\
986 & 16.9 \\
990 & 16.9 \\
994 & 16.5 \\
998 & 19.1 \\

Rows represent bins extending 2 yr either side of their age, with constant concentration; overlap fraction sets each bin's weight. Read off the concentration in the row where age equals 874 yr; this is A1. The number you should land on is 18.7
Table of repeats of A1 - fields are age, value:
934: 17.5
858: 20.4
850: 19.9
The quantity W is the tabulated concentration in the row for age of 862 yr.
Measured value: 19.5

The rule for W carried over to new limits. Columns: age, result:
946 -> 18.4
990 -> 16.9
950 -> 16.8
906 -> 18.2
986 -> 16.9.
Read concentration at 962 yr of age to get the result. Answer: 17.3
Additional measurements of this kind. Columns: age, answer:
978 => 17.7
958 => 16.1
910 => 19.5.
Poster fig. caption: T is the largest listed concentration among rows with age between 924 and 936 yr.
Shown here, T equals 18.7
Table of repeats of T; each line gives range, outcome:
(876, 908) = 19.4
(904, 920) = 19.5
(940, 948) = 18.4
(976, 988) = 17.7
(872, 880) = 18.9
